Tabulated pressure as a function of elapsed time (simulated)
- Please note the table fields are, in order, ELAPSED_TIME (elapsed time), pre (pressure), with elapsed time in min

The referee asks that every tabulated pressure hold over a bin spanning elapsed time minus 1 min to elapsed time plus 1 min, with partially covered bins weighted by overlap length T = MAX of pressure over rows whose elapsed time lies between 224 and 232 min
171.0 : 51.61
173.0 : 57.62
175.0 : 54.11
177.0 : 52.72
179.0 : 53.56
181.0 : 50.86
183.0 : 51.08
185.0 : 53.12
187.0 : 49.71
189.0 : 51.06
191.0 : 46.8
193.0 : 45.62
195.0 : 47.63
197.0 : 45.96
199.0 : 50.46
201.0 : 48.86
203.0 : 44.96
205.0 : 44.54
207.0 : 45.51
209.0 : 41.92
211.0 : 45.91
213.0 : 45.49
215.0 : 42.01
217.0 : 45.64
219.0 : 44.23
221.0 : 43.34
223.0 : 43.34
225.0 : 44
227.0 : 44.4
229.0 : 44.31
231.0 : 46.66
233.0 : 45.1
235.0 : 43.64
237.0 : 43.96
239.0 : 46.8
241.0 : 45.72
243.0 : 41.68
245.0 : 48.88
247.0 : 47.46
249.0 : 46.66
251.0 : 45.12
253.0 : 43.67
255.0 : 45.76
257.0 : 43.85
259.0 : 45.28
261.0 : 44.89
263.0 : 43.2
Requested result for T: 46.66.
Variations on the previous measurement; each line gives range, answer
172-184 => 57.62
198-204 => 50.46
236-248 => 48.88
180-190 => 53.12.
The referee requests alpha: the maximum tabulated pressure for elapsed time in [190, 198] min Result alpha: 47.63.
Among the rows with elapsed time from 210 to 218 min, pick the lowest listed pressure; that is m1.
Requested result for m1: 42.01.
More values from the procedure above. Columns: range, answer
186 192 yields 46.8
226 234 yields 44.31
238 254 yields 41.68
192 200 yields 45.62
